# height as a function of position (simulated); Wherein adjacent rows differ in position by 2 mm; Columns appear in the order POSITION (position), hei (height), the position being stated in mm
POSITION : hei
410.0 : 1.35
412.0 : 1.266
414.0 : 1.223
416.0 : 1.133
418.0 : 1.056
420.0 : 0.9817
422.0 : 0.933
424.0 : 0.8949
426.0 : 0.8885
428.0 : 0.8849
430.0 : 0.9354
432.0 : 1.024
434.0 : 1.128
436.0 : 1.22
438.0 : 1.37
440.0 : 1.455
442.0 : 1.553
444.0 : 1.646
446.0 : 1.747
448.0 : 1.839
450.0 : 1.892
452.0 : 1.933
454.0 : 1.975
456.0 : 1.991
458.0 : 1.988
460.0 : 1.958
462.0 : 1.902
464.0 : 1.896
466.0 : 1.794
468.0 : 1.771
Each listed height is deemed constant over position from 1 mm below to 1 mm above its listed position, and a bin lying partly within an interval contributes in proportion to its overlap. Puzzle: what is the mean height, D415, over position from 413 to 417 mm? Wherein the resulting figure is 1.18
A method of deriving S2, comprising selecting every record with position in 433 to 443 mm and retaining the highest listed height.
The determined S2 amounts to 1.553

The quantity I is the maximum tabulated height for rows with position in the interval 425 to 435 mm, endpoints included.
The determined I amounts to 1.128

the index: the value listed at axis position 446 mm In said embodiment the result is 1.747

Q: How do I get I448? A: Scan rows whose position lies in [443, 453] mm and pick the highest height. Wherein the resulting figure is 1.933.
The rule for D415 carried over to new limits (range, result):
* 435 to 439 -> 1.29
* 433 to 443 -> 1.35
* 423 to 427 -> 0.892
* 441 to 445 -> 1.6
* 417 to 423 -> 0.99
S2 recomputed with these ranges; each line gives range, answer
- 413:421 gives 1.223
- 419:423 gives 0.9817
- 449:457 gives 1.991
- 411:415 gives 1.266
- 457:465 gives 1.988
